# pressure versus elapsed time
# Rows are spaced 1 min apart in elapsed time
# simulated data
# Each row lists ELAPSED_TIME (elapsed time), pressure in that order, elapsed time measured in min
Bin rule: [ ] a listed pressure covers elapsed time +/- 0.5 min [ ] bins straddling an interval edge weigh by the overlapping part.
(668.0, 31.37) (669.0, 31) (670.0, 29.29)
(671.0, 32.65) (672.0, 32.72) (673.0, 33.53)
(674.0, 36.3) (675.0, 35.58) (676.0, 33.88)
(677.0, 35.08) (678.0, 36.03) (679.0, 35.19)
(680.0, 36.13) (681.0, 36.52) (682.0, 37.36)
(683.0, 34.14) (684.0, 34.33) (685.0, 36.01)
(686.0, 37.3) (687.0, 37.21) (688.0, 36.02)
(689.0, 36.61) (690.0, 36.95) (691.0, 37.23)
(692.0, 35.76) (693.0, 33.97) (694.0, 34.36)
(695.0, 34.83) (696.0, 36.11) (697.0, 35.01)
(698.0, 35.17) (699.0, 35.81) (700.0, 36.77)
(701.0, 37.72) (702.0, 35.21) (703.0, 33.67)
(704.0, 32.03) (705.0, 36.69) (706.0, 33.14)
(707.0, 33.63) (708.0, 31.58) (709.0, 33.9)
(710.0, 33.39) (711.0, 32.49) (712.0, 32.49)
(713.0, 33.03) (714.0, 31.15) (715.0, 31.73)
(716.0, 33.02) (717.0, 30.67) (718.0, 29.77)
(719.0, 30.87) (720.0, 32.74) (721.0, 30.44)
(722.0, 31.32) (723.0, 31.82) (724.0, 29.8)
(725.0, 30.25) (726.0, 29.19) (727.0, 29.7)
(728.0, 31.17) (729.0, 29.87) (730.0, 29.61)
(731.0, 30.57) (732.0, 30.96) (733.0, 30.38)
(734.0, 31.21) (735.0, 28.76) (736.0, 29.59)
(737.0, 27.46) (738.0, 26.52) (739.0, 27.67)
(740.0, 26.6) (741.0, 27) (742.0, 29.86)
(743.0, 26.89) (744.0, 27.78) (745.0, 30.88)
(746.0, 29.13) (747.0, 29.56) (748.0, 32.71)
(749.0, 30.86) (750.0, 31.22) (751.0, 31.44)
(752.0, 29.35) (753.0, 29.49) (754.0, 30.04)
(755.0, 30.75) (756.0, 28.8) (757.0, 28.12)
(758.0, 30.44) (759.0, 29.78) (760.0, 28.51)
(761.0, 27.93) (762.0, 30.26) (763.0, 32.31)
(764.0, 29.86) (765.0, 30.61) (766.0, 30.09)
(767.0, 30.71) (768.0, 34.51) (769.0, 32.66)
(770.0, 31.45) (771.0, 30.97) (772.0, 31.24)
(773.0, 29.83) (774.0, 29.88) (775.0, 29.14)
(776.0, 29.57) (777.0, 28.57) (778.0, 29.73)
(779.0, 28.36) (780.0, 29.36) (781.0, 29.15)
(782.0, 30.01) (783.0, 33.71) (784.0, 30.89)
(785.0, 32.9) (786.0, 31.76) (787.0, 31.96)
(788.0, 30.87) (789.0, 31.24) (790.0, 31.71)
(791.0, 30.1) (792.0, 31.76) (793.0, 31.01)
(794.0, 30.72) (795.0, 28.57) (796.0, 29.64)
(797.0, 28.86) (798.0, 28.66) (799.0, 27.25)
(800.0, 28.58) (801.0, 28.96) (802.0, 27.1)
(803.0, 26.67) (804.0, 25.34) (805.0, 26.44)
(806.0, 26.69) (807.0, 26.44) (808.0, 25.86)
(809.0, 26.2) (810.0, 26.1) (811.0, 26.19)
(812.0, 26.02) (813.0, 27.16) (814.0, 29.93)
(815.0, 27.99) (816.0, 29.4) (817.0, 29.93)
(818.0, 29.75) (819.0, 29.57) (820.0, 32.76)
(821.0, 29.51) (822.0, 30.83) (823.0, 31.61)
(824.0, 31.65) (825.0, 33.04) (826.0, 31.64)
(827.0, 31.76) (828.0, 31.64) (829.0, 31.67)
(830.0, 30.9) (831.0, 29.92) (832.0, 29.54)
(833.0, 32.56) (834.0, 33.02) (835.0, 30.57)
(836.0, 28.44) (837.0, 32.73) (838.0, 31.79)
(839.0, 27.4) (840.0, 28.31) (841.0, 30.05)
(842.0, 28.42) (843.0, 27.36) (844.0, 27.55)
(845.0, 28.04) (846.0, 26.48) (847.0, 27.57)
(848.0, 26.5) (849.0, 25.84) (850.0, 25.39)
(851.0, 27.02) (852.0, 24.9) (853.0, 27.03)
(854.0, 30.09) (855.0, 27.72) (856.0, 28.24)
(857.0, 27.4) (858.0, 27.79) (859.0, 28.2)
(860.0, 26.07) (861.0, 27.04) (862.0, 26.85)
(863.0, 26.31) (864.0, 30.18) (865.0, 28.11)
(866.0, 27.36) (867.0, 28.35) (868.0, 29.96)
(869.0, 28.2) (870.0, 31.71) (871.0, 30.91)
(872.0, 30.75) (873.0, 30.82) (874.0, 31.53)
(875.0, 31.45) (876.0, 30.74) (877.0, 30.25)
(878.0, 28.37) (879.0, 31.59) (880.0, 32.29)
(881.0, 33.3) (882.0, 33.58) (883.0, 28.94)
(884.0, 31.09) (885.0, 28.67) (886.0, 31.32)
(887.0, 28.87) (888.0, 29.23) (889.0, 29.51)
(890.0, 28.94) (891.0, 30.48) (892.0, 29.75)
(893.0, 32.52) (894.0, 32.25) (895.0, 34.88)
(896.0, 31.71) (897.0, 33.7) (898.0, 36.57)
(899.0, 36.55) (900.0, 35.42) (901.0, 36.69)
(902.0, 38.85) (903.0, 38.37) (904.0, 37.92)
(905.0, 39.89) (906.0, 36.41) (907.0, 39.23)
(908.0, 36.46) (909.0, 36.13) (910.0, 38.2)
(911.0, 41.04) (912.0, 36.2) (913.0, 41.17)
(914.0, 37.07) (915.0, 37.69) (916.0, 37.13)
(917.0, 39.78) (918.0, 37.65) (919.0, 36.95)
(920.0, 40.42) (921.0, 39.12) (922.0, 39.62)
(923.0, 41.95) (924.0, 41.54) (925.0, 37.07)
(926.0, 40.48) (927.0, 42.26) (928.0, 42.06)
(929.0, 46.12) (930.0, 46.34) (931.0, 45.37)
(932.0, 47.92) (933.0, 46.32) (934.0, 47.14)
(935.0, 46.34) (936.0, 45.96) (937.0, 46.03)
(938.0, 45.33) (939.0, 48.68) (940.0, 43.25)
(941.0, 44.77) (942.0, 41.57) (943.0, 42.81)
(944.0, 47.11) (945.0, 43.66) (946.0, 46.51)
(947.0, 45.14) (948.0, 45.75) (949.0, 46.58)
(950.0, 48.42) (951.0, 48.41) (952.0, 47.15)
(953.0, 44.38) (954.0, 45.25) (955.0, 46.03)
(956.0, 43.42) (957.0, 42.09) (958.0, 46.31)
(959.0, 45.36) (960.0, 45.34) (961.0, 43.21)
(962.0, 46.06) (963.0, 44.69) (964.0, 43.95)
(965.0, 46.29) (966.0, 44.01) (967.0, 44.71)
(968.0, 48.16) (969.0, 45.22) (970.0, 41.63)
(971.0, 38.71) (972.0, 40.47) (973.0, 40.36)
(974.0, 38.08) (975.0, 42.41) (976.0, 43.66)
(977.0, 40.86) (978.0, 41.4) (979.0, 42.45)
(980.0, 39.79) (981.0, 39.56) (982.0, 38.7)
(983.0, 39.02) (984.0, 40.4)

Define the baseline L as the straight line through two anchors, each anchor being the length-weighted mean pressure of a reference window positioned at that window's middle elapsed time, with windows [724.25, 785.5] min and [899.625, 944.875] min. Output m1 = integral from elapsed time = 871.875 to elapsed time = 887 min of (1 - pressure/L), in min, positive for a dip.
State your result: 2.9 min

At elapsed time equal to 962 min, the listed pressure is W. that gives 46.06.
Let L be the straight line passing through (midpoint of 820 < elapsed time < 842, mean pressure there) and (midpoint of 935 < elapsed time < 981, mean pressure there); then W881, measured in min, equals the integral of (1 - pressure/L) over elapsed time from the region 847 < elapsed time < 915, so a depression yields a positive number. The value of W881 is 8.7 min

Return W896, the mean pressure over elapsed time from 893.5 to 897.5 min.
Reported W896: 33.1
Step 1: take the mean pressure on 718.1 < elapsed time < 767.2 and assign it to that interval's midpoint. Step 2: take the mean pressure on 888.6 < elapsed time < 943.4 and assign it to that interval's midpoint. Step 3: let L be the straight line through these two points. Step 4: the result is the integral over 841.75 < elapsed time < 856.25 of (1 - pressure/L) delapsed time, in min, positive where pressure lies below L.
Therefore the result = 3.5 min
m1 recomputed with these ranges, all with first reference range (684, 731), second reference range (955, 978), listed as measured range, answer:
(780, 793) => 1.9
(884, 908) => 4.1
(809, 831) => 4.6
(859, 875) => 4.3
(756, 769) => 1.9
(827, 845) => 3.9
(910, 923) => 0.9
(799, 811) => 3.4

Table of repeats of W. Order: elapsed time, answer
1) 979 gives 42.45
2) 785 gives 32.9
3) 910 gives 38.2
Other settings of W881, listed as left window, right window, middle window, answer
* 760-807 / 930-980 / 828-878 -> 9.6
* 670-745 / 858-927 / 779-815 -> 4.6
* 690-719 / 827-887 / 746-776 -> 1.7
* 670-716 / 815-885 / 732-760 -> 3.1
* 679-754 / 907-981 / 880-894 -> 3.4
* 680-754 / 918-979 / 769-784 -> 2.2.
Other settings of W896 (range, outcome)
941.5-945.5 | 43.8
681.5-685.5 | 35.5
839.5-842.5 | 28.9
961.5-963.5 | 45.4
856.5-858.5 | 27.6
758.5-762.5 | 29.1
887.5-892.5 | 29.6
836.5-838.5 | 32.3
